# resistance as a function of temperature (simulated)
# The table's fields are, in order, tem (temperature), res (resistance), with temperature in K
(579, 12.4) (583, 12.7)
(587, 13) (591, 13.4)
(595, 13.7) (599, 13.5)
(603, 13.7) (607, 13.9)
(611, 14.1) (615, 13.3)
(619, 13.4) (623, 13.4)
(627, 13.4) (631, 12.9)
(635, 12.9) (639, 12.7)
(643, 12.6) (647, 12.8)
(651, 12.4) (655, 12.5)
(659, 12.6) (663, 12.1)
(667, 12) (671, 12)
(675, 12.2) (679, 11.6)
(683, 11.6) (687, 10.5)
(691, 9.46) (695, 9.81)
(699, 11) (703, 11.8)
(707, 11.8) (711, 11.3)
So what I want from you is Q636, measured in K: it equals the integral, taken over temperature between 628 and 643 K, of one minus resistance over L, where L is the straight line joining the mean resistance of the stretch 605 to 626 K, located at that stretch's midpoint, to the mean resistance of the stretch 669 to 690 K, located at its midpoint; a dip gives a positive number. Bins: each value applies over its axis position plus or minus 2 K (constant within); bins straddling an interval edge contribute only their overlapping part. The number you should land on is 0.1 K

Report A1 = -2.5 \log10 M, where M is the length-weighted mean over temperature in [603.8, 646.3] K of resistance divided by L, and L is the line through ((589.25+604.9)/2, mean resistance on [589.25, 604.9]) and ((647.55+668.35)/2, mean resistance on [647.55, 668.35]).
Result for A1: -0.02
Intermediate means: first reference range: 13.6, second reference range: 12.4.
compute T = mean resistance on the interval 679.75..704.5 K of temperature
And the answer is 10.7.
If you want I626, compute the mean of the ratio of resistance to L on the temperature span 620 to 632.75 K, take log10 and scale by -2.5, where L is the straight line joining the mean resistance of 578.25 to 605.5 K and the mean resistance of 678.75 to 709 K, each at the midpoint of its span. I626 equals -0.067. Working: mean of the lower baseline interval 13.2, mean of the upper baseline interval 10.9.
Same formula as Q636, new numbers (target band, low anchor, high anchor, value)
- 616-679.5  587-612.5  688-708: -2.2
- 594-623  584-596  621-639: -1.0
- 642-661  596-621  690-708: -0.4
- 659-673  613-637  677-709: -0.3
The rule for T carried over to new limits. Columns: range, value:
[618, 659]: 12.9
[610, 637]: 13.3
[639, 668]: 12.5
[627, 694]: 12.1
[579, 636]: 13.4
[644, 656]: 12.6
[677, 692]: 10.9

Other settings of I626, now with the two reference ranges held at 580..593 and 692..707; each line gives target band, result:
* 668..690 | -0.021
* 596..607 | -0.079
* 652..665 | -0.067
